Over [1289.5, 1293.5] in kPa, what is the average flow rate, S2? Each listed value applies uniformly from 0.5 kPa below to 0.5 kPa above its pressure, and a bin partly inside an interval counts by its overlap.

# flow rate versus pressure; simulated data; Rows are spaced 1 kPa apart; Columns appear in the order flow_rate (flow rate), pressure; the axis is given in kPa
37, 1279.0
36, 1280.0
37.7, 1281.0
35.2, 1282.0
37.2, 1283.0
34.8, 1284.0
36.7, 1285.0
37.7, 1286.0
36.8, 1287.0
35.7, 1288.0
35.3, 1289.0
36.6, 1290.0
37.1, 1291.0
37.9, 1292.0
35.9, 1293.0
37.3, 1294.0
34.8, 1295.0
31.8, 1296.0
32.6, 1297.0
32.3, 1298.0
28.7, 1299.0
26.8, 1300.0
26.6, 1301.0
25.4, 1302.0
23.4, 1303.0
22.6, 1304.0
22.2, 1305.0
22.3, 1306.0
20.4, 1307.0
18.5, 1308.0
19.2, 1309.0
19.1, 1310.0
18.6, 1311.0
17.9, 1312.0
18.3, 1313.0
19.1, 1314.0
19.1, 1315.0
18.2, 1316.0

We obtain 36.9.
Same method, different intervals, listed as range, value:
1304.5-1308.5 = 20.9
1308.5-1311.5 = 19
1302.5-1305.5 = 22.7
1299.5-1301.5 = 26.7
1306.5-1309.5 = 19.4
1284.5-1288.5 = 36.7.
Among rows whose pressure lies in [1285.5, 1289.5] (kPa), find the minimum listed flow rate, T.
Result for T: 35.3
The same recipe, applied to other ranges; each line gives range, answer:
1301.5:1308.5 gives 18.5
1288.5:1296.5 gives 31.8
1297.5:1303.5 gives 23.4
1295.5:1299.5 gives 28.7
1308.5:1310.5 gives 19.1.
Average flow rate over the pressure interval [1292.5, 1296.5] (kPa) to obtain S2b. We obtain 34.9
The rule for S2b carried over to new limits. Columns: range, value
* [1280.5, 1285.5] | 36.3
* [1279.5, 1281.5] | 36.9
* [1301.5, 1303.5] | 24.4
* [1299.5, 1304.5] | 25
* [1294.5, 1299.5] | 32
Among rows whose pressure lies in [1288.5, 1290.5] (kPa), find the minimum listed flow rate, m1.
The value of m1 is 35.3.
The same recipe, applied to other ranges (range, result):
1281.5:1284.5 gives 34.8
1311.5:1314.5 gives 17.9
